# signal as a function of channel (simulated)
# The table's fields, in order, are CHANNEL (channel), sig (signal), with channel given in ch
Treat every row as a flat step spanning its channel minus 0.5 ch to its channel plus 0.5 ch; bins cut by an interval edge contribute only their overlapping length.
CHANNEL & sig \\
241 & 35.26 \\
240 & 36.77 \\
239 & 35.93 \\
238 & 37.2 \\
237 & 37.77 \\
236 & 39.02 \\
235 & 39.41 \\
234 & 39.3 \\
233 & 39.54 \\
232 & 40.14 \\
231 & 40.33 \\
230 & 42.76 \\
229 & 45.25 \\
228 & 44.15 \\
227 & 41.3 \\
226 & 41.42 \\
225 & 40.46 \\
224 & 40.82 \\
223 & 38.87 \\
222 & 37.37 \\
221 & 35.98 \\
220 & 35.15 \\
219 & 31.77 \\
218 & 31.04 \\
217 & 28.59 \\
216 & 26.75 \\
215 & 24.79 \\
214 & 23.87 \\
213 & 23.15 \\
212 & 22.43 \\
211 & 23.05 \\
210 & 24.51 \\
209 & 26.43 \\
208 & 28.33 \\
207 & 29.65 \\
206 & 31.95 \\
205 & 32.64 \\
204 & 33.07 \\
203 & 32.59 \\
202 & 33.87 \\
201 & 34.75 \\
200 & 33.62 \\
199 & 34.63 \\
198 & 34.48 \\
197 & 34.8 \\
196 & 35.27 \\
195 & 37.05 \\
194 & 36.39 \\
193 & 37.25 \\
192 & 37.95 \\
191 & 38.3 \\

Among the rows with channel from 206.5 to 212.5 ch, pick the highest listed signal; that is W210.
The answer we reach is 29.65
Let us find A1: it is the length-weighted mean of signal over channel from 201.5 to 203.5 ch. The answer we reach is 33.2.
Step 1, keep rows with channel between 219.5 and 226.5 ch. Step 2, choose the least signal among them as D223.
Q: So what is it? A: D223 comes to 35.15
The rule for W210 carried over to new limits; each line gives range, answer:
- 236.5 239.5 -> 37.77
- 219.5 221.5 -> 35.98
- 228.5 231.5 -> 45.25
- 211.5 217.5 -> 28.59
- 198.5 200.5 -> 34.63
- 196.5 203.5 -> 34.8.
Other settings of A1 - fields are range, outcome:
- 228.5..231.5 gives 42.8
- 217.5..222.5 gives 34.3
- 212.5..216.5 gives 24.6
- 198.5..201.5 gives 34.3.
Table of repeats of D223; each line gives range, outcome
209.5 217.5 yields 22.43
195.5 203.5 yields 32.59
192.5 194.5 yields 36.39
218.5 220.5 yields 31.77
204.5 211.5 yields 23.05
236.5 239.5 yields 35.93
